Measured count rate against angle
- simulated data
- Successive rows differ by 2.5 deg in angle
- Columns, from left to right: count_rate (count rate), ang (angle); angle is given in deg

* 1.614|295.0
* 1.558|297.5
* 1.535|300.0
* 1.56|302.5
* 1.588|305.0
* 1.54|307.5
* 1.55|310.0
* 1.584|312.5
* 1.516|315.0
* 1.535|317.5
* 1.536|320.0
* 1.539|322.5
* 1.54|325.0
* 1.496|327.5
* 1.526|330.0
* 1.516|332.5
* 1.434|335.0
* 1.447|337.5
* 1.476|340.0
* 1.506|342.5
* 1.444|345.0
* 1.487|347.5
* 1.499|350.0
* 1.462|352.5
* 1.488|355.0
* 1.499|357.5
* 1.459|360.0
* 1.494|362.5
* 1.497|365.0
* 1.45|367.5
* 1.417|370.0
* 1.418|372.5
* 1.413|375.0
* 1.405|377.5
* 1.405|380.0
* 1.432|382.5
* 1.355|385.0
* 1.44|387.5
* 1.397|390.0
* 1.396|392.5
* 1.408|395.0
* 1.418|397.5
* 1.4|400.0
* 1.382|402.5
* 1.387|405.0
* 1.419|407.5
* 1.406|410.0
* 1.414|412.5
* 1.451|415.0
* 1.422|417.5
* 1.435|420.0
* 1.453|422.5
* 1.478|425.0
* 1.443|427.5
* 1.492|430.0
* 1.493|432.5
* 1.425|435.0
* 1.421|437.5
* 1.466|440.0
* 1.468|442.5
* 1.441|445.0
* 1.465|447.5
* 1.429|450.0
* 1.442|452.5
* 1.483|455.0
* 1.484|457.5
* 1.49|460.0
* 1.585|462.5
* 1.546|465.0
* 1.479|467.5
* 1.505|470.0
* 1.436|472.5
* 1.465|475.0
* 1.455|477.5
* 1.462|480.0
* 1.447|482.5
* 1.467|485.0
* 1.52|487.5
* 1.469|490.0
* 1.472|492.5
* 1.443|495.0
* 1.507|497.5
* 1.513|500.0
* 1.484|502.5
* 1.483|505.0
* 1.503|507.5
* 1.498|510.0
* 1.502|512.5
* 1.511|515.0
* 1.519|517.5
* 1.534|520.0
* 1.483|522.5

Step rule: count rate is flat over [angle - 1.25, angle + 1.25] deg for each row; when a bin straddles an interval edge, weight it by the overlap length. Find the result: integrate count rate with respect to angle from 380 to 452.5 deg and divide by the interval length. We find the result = 1.43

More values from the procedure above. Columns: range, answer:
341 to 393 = 1.45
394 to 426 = 1.42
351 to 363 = 1.48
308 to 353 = 1.51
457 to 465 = 1.53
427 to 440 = 1.46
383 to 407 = 1.4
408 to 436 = 1.45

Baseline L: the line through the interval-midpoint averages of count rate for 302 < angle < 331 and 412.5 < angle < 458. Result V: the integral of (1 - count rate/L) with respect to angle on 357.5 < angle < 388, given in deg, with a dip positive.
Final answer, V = 1.3 deg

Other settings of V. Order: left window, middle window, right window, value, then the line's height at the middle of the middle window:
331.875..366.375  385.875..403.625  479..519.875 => 0.9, 1.48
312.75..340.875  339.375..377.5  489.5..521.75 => 1.0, 1.51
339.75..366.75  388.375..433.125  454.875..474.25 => 2.0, 1.49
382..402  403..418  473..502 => 0.0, 1.42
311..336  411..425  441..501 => 0.5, 1.49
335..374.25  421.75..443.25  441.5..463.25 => 0.2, 1.47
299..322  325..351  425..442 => 0.7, 1.53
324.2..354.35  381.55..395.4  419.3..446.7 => 0.6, 1.47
